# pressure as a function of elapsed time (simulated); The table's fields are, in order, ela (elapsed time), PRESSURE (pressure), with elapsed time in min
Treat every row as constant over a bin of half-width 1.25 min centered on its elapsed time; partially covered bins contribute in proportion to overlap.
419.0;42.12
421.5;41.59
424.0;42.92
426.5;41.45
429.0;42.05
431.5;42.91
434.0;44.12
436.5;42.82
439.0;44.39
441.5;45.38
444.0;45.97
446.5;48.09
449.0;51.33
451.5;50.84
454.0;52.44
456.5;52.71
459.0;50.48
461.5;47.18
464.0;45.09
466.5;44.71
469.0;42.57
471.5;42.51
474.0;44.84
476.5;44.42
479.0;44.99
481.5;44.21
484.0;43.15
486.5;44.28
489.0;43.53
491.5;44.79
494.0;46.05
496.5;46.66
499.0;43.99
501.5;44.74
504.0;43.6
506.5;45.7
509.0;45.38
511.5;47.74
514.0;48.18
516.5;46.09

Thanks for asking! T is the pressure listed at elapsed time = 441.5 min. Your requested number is 45.38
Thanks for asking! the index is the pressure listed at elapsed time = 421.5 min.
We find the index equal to 41.59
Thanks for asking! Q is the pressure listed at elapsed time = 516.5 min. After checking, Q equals 46.09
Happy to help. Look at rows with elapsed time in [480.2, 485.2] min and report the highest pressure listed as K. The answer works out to 44.21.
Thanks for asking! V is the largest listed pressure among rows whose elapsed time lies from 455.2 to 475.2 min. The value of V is 52.71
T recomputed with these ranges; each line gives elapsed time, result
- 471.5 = 42.51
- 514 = 48.18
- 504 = 43.6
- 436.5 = 42.82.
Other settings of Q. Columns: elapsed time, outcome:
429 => 42.05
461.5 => 47.18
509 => 45.38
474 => 44.84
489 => 43.53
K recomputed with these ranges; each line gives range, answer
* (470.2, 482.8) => 44.99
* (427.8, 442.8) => 45.38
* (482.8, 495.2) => 46.05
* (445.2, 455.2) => 52.44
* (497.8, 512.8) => 47.74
